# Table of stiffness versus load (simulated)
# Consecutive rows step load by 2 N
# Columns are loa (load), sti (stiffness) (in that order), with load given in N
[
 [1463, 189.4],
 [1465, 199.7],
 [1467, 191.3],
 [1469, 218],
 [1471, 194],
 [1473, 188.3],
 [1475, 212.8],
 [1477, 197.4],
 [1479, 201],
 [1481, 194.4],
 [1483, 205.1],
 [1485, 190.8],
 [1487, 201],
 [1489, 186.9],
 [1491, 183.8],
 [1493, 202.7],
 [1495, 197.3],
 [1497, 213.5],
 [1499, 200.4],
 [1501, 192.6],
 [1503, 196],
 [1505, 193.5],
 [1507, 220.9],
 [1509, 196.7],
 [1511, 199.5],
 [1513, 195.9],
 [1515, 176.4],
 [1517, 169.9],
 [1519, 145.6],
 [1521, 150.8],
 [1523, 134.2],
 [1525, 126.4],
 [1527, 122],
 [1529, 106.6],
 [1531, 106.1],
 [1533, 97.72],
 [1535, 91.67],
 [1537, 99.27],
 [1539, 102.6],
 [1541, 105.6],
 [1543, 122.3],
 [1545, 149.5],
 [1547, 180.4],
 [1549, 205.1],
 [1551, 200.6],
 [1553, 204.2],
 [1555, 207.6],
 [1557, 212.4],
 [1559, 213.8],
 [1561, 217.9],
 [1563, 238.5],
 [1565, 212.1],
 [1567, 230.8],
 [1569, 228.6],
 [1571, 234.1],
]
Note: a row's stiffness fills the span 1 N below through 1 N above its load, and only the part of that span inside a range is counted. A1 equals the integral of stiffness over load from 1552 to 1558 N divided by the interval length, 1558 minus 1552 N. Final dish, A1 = 208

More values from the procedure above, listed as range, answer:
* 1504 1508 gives 207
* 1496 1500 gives 207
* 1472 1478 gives 200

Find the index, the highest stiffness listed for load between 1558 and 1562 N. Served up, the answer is 217.9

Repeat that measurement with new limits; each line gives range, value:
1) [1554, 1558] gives 212.4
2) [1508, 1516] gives 199.5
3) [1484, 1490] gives 201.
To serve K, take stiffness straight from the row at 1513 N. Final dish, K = 195.9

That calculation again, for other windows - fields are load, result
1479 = 201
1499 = 200.4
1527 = 122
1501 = 192.6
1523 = 134.2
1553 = 204.2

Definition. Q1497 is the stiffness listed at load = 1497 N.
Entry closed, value 213.5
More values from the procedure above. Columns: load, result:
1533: 97.72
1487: 201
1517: 169.9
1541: 105.6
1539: 102.6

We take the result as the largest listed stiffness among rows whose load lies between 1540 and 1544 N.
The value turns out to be 122.3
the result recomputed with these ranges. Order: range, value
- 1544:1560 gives 213.8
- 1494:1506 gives 213.5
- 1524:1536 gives 126.4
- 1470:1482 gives 212.8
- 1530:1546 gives 149.5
